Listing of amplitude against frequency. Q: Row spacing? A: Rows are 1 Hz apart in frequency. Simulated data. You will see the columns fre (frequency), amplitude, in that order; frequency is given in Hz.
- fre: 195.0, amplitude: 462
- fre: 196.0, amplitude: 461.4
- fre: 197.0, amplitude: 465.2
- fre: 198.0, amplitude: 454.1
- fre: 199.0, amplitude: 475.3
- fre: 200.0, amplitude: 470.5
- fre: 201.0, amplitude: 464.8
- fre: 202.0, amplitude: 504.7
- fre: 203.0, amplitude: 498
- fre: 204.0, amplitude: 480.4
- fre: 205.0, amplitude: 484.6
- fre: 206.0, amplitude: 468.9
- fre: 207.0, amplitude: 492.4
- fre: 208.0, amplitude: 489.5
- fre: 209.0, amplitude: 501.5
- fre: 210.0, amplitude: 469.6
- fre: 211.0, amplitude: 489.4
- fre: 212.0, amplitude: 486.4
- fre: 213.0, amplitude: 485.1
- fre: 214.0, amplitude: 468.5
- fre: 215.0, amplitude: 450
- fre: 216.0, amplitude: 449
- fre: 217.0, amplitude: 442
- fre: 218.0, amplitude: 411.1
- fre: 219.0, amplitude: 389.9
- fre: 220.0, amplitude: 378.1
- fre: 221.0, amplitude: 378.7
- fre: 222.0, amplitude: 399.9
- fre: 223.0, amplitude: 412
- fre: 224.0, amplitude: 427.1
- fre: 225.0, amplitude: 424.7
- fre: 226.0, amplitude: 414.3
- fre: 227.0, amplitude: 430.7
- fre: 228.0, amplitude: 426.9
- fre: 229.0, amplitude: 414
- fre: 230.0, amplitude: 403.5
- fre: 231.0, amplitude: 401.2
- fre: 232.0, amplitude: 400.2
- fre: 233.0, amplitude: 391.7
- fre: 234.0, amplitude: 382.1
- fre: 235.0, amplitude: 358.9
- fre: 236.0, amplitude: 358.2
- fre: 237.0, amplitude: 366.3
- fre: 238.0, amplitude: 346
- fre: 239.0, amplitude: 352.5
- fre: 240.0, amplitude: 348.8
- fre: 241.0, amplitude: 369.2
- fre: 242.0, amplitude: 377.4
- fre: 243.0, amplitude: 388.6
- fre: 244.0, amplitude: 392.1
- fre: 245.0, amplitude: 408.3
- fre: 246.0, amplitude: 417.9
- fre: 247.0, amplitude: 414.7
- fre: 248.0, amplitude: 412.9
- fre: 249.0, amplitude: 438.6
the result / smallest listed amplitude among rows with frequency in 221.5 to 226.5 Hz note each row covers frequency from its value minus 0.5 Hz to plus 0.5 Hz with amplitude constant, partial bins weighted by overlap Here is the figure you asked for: 399.9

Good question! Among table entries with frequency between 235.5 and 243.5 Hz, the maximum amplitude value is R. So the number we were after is 388.6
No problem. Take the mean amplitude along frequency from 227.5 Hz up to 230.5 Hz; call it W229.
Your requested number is 415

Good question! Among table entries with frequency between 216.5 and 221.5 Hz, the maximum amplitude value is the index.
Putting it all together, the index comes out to 442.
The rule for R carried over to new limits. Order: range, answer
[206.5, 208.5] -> 492.4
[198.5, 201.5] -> 475.3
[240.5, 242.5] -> 377.4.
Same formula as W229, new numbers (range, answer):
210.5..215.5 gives 476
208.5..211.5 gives 487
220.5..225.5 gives 408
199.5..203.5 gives 484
